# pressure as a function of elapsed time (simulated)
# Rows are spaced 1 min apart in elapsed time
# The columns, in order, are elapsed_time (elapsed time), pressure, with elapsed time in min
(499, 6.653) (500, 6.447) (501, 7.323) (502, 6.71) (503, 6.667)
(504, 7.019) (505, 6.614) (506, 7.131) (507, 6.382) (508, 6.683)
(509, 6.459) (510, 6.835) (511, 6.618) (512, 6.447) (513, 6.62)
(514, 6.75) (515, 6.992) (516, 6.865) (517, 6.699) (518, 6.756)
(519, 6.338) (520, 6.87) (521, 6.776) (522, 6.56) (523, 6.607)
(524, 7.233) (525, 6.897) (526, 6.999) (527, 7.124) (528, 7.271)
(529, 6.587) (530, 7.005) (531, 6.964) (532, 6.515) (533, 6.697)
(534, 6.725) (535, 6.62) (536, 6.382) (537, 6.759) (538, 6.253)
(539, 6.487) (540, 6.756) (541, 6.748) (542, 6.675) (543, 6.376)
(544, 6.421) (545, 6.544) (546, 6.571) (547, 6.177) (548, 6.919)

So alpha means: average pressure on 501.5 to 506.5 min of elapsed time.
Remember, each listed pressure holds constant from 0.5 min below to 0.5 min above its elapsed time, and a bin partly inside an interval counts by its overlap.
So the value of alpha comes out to 6.83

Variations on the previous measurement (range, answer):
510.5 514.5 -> 6.61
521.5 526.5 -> 6.86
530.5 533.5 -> 6.73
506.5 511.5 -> 6.6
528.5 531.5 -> 6.85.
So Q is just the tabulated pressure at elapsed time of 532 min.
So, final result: 6.515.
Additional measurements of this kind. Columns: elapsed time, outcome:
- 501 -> 7.323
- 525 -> 6.897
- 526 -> 6.999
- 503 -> 6.667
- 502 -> 6.71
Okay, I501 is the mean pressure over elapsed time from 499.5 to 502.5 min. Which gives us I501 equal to 6.83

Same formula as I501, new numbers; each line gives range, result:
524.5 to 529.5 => 6.98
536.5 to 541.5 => 6.6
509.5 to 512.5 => 6.63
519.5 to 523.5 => 6.7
